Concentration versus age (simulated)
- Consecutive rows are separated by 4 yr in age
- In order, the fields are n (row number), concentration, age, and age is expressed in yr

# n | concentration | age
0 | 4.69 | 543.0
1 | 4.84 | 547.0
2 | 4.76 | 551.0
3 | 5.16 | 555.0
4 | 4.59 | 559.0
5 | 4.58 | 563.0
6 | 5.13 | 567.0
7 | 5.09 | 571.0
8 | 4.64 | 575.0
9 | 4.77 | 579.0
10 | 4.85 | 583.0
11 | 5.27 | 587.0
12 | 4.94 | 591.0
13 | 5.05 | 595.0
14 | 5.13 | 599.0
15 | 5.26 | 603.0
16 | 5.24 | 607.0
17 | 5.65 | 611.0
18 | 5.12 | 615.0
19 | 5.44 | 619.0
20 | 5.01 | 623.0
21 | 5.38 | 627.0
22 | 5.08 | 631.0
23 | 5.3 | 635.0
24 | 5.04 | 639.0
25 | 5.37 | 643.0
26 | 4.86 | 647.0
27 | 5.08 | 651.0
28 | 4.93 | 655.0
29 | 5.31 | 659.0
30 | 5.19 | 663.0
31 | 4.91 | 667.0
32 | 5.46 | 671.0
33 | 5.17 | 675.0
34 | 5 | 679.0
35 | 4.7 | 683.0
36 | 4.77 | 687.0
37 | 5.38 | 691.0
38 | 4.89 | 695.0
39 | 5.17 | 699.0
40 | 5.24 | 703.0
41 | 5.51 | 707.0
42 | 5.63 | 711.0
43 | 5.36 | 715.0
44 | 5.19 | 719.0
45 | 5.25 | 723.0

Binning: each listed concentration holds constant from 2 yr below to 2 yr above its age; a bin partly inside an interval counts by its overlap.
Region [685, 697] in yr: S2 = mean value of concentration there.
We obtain 5.01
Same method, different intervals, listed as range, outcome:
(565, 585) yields 4.9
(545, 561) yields 4.84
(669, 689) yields 5.02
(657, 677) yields 5.21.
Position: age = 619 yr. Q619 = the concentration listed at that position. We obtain 5.44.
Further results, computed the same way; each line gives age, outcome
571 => 5.09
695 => 4.89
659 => 5.31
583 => 4.85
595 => 5.05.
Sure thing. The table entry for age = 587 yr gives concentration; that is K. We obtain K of 5.27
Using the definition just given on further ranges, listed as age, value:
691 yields 5.38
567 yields 5.13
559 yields 4.59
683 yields 4.7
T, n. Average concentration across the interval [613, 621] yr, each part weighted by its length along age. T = 5.28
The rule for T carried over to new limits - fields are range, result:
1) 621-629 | 5.2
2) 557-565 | 4.58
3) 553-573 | 4.91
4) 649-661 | 5.11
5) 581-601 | 5.05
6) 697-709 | 5.31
